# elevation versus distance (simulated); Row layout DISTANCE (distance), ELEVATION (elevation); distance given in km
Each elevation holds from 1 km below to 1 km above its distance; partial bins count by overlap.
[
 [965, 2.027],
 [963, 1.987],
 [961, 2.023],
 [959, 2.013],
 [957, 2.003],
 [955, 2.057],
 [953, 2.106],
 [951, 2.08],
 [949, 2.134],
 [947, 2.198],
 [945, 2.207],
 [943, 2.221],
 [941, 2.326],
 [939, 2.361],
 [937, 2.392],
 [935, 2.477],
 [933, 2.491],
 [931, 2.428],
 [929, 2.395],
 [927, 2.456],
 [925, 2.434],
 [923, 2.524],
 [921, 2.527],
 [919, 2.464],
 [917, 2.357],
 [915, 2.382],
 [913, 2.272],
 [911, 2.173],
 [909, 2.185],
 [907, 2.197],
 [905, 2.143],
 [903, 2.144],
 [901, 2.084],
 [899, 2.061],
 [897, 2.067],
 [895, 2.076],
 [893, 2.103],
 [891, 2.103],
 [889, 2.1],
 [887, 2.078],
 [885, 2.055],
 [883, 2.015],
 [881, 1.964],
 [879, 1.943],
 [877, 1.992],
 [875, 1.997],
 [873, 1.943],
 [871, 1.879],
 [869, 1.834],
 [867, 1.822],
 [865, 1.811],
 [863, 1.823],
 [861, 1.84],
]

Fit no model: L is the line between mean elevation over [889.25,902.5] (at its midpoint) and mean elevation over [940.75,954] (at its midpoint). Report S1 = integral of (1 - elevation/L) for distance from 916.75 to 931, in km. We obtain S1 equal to -2.14 km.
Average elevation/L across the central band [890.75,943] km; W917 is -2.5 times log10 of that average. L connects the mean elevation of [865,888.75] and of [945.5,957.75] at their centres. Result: -0.13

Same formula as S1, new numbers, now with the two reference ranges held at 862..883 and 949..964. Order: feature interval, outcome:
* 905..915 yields -1.3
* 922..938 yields -3.6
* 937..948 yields -1.4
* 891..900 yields -0.6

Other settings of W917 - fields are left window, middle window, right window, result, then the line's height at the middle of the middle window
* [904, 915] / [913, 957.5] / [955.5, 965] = -0.10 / 2.11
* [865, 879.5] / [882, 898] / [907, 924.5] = 0.01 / 2.09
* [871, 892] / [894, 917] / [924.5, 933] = 0.03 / 2.23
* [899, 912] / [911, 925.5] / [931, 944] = -0.08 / 2.24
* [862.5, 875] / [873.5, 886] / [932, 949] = -0.03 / 1.93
